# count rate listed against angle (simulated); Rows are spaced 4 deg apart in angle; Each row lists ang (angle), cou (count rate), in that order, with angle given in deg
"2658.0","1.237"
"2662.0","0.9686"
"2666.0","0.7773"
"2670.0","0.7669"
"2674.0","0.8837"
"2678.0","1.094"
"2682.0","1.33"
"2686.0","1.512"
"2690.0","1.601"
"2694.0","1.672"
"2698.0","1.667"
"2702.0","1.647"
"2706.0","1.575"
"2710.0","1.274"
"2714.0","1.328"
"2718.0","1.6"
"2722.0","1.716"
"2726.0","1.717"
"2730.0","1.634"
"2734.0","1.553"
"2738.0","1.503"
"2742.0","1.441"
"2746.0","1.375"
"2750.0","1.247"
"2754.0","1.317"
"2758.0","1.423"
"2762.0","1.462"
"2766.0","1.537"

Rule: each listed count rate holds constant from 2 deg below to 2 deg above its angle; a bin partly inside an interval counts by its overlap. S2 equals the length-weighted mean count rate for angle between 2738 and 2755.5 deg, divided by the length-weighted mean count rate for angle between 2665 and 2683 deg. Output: 1.4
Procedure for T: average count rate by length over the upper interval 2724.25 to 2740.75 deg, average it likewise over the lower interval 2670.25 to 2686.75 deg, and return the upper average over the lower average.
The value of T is 1.4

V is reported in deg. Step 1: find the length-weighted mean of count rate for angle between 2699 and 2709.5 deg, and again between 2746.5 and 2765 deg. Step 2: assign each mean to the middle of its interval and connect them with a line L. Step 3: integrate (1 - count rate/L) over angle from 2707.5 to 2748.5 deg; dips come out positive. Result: -1.0 deg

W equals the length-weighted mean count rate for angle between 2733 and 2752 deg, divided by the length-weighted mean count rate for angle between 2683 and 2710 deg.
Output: 0.90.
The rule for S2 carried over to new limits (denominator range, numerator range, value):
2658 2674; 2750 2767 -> 1.57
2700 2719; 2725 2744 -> 1.06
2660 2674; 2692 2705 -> 1.96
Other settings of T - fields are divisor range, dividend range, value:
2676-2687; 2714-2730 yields 1.26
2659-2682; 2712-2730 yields 1.68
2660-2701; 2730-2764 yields 1.15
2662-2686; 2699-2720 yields 1.47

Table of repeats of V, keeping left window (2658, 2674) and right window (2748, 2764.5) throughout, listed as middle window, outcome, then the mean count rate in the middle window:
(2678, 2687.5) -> -3.5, 1.35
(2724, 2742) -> -4.9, 1.58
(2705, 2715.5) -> -2.4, 1.38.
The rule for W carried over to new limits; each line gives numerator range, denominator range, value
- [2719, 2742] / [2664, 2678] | 1.89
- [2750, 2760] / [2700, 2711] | 0.89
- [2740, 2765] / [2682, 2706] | 0.87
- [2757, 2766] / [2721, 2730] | 0.86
